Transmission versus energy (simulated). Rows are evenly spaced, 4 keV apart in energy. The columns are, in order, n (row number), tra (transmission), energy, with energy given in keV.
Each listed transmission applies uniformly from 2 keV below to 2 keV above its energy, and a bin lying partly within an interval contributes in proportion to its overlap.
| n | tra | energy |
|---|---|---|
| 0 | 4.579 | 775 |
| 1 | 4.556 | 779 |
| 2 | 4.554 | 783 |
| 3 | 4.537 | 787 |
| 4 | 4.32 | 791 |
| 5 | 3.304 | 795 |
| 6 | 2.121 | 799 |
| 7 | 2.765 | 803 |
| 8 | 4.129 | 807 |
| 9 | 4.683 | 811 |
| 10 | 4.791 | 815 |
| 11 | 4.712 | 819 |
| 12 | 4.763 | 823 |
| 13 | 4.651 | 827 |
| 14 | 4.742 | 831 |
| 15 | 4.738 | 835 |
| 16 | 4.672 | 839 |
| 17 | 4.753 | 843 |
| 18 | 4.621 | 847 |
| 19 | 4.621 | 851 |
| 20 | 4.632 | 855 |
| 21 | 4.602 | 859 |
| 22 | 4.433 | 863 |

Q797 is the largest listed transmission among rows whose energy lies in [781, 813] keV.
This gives 4.683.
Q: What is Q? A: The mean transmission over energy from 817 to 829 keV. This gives 4.71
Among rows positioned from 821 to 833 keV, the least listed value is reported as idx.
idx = 4.651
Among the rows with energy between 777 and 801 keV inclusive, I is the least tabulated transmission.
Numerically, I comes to 2.121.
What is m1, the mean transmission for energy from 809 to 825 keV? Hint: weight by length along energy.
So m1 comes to 4.74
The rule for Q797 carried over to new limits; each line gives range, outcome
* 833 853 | 4.753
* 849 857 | 4.632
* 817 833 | 4.763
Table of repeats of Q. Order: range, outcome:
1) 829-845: 4.73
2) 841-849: 4.69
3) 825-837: 4.71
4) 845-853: 4.62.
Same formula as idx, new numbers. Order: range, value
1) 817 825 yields 4.712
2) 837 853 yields 4.621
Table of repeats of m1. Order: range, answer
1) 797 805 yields 2.44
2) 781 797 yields 4.18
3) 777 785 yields 4.55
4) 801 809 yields 3.45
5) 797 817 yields 3.7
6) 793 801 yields 2.71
